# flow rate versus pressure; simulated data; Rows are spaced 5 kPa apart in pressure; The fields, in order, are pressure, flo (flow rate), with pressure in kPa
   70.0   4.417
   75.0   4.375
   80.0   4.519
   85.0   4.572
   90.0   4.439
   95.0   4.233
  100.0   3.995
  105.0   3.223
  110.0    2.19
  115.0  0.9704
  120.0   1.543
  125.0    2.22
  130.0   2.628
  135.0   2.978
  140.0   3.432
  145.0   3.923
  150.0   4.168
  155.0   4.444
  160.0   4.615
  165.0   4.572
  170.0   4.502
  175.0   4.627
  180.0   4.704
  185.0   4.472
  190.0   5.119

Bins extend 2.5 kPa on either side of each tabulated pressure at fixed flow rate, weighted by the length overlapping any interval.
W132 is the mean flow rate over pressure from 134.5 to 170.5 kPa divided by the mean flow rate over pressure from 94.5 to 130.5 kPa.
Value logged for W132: 1.62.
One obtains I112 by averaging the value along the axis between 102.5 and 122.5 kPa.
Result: 1.98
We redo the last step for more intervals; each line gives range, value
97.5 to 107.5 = 3.61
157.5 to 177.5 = 4.58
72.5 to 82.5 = 4.45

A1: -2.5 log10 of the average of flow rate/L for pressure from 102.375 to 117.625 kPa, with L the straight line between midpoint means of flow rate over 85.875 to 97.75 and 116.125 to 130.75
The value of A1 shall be 0.40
